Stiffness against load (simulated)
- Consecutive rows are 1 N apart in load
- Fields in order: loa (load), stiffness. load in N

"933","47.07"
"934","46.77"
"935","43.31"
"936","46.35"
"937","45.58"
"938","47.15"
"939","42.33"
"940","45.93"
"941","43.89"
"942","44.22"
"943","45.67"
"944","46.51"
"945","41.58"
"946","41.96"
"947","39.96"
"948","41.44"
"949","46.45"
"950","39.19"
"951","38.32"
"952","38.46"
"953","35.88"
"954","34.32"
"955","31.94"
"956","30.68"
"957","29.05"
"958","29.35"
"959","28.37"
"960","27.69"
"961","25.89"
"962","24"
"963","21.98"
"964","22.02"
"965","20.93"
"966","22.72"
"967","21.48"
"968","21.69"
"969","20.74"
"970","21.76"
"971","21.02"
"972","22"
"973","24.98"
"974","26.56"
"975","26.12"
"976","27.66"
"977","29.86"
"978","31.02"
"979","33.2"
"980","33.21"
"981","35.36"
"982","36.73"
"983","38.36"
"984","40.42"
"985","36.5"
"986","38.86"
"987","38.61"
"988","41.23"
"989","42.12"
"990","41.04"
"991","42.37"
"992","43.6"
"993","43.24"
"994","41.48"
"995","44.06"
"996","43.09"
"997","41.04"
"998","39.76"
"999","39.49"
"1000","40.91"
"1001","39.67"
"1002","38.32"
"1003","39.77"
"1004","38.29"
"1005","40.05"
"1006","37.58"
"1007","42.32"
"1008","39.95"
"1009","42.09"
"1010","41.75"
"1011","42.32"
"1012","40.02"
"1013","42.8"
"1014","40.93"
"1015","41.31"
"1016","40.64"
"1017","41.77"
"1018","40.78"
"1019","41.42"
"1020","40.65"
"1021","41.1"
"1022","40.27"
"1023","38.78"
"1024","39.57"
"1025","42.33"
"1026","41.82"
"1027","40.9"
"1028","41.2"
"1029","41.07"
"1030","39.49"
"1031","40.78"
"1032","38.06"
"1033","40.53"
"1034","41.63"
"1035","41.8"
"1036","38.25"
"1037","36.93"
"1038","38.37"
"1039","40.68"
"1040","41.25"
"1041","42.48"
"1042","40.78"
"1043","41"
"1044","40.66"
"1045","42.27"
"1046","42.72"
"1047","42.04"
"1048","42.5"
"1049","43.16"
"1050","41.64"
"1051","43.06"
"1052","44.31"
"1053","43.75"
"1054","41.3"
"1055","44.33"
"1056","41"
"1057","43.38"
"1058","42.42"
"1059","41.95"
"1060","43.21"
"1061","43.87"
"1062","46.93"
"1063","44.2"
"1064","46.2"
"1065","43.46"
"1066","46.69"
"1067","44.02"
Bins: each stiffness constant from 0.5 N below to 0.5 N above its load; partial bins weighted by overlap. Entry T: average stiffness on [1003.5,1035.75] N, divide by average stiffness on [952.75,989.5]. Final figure 1.4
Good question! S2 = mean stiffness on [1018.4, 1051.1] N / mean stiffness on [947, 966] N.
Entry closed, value 1.30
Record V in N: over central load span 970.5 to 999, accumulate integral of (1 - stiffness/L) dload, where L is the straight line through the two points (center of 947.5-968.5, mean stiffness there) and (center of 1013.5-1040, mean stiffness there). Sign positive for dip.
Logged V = -1.3 N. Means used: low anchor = 30.1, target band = 35.9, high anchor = 40.4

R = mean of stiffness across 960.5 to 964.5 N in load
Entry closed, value 23.5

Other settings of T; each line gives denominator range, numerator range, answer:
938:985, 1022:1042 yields 1.23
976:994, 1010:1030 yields 1.09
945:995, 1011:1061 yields 1.26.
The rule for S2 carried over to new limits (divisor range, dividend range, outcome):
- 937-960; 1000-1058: 1.05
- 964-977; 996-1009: 1.71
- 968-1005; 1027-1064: 1.18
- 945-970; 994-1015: 1.33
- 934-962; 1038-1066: 1.10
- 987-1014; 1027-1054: 1.00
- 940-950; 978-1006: 0.91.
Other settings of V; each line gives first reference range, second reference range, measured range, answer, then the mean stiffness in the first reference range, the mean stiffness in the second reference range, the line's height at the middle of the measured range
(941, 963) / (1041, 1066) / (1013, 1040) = 0.4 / 36.1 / 43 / 41.2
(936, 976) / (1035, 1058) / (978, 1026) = -3.6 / 32.9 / 41.7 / 37.4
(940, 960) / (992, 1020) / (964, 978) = 5.5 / 38.2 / 41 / 39.2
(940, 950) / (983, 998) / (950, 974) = 8.8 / 43.4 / 41.1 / 42.6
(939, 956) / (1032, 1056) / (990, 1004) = 0.0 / 40.7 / 41.5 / 41.1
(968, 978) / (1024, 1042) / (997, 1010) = -2.9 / 24.7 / 40.4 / 32.7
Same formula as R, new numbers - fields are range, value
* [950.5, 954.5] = 36.7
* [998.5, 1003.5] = 39.6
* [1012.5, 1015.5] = 41.7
